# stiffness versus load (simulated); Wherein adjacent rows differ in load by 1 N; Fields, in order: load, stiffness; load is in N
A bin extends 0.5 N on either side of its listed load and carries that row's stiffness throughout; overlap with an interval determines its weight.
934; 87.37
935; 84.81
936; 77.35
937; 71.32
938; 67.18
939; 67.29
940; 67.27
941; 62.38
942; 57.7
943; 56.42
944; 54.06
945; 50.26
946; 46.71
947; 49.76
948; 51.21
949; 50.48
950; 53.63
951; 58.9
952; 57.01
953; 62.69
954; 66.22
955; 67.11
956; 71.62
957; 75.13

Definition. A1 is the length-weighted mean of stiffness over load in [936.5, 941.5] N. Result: 67.1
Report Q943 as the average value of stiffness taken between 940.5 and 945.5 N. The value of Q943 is 56.2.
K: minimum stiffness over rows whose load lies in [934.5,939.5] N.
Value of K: 67.18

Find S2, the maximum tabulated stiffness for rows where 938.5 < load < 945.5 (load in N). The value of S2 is 67.29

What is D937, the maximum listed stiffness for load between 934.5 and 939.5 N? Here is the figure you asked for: 84.81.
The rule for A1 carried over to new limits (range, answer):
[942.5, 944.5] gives 55.2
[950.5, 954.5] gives 61.2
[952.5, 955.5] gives 65.3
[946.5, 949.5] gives 50.5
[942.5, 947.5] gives 51.4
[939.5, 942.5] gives 62.5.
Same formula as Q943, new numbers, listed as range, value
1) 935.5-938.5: 72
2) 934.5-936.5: 81.1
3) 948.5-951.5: 54.3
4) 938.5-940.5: 67.3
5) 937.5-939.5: 67.2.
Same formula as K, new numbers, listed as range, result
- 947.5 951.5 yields 50.48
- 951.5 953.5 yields 57.01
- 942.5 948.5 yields 46.71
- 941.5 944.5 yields 54.06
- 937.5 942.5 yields 57.7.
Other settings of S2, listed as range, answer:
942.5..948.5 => 56.42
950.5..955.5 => 67.11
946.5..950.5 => 53.63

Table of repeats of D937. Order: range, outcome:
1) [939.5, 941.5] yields 67.27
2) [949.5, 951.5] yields 58.9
